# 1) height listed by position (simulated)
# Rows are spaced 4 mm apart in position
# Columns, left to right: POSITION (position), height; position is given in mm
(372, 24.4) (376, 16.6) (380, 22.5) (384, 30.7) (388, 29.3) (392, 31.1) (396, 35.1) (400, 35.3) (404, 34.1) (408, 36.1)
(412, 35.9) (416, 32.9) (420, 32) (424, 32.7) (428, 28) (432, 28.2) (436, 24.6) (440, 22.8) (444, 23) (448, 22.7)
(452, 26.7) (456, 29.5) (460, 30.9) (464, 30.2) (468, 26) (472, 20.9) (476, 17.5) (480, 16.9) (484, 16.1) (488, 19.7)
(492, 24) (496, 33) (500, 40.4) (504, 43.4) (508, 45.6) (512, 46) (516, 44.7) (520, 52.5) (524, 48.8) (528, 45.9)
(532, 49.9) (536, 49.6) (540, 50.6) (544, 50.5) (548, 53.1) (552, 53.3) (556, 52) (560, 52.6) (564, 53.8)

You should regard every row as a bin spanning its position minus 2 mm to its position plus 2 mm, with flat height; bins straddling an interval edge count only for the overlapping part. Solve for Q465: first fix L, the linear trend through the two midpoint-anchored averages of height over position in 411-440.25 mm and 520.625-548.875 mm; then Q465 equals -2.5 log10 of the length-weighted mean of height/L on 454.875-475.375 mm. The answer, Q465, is 0.348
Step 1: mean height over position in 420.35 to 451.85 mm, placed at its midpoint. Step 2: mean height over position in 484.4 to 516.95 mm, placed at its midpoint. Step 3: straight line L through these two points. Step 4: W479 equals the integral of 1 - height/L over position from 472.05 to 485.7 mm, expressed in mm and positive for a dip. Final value 6.3 mm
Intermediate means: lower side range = 26.4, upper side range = 35.8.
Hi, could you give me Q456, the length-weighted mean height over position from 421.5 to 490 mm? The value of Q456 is 24.5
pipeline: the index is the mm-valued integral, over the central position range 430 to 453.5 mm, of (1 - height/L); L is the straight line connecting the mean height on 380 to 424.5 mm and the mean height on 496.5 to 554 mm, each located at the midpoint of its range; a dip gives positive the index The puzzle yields 8.1 mm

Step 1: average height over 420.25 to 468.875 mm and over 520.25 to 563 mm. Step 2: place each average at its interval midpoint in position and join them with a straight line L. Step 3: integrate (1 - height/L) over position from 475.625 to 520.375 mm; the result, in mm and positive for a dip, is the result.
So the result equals 8.7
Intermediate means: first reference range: 27.3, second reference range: 50.8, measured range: 33.2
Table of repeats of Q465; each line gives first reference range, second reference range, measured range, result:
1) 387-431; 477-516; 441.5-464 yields 0.21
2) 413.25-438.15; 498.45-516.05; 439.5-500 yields 0.45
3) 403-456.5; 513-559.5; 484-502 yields 0.44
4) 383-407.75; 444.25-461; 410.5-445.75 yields 0.03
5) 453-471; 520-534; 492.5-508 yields 0.06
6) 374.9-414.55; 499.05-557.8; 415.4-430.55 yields 0.12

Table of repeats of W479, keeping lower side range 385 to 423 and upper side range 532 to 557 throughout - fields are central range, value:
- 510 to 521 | 0.09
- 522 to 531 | 0.27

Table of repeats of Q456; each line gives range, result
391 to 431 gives 33.2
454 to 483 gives 24.3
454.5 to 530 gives 33.3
